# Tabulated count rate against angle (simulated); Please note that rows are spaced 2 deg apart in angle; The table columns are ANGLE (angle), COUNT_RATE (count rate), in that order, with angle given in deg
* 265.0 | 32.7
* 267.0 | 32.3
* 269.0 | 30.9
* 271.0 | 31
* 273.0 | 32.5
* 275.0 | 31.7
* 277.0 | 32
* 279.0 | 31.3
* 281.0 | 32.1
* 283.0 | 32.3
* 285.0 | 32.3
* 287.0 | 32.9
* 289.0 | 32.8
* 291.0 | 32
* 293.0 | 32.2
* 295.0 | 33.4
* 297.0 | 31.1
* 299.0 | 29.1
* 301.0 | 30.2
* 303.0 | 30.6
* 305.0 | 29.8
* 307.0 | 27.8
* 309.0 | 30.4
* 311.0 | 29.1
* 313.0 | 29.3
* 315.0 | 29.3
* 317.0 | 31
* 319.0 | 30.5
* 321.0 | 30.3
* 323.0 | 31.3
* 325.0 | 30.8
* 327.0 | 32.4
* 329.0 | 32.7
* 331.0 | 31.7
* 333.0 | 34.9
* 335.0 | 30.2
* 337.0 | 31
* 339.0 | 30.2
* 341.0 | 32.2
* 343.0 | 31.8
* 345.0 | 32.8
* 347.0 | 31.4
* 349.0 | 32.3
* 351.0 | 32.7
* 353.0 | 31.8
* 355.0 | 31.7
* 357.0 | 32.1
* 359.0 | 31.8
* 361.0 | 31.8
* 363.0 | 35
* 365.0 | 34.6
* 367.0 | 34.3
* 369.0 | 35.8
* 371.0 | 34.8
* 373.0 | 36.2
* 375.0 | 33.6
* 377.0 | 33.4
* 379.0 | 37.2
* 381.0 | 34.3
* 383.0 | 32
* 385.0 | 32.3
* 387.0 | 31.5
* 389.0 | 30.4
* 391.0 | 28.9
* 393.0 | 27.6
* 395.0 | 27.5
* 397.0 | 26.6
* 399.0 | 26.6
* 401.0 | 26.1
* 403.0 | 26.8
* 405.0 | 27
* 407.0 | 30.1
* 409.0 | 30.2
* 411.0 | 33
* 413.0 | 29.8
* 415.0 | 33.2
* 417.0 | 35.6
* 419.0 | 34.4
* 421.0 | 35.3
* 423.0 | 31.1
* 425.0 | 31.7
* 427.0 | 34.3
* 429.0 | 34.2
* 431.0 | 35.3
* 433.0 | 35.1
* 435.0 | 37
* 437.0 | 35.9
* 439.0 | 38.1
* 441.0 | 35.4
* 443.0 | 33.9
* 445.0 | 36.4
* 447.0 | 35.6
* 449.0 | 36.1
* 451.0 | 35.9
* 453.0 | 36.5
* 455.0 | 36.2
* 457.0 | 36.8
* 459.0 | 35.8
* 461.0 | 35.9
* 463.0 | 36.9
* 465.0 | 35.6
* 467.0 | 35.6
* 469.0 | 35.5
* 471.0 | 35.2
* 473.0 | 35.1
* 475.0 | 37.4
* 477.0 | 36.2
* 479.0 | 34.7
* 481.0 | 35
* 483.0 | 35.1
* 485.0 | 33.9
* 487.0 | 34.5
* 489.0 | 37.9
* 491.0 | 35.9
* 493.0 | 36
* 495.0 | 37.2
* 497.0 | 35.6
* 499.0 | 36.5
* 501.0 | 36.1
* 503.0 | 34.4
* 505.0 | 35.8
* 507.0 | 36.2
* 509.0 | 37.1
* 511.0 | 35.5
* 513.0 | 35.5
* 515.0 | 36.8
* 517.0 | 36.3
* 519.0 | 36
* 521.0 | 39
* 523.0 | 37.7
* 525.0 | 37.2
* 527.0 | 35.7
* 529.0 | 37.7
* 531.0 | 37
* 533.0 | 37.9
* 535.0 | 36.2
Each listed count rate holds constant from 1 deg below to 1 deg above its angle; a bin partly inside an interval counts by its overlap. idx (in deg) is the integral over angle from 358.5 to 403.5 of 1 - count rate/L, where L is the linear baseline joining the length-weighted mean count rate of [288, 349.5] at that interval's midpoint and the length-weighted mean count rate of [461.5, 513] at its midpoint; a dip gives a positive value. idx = 1.4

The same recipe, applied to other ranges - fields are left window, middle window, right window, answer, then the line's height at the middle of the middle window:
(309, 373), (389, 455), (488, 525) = 3.2 deg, 34.2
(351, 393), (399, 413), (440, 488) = 2.2 deg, 34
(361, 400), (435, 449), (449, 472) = -0.3 deg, 35.1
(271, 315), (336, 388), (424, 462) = 0.3 deg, 33.2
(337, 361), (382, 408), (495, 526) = 3.5 deg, 33.1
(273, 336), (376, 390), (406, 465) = 0.1 deg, 33.3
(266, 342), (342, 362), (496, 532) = 0.3 deg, 32.4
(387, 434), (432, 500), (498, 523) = -4.0 deg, 33.9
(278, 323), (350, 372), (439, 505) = -0.4 deg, 32.6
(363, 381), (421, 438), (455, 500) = 0.5 deg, 35.4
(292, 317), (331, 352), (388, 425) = -1.2 deg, 30.2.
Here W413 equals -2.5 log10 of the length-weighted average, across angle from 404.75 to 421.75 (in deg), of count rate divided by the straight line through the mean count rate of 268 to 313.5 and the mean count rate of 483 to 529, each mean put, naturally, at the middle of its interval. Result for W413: 0.06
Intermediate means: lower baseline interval 31.2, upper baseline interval 36.2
